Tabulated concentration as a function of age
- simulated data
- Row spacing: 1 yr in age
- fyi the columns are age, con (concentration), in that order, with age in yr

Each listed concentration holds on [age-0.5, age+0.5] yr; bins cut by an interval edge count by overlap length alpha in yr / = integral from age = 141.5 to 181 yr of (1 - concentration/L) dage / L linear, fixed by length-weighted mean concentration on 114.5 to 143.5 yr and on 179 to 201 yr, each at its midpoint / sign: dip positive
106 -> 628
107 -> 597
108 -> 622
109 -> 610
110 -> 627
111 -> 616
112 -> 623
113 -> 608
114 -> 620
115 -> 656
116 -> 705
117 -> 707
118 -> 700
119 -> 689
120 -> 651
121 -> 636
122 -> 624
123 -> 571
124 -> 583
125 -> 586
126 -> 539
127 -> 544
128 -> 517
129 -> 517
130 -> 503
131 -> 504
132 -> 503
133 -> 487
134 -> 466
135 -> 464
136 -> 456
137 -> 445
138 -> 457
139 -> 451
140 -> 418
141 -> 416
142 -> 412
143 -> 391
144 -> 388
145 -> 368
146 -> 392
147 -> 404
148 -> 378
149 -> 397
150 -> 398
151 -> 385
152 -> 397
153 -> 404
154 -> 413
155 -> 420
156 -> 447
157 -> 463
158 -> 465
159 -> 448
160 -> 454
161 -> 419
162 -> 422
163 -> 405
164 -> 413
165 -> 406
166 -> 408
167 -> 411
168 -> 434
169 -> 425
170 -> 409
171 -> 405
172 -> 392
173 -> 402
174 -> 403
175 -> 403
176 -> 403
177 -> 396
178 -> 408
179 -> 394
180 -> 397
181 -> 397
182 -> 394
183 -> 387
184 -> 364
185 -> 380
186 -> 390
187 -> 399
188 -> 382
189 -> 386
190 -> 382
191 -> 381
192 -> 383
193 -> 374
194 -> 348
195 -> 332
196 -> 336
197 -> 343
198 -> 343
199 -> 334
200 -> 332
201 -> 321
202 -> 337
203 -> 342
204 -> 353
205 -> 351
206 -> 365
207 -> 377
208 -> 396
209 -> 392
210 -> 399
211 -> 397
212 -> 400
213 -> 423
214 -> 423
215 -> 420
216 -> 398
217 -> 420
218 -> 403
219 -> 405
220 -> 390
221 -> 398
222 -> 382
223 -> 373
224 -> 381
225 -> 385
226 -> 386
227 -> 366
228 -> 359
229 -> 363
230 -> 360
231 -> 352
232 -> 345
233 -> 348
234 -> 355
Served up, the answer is 3.3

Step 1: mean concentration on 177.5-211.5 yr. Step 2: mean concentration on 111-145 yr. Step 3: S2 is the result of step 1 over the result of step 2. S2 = 0.69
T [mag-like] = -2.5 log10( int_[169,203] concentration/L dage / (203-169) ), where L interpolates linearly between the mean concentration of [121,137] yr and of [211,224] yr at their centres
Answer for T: 0.18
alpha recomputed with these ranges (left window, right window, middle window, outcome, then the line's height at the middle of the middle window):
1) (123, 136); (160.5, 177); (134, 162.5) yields 2.67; 466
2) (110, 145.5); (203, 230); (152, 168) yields 1.92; 484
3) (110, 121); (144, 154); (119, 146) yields 1.37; 522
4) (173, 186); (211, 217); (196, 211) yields 1.84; 407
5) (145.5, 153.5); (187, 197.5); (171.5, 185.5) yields -0.70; 375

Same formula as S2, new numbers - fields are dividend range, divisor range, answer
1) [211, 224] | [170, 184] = 1.01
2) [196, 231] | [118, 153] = 0.78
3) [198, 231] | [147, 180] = 0.92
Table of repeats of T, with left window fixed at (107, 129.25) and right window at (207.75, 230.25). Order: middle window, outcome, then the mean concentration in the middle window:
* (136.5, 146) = 0.336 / 415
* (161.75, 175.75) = 0.226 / 410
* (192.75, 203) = 0.281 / 339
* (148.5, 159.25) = 0.264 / 421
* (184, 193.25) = 0.198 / 383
